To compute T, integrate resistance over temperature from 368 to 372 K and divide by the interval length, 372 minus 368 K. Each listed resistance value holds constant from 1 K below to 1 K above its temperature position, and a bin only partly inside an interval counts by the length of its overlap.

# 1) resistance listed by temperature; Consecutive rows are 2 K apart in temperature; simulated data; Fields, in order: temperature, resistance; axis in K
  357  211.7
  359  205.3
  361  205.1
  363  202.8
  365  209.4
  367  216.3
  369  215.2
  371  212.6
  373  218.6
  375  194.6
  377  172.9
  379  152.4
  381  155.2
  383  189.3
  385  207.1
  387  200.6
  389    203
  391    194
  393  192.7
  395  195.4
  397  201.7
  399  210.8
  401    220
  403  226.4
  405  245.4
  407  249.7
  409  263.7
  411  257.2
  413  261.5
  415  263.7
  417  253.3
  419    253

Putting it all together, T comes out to 214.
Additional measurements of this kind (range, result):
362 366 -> 206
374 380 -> 173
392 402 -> 204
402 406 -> 236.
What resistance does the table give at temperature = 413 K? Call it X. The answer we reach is 261.5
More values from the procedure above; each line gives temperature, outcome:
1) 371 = 212.6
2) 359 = 205.3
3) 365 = 209.4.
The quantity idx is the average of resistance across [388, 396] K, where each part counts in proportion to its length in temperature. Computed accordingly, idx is 196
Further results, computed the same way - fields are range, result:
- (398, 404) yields 219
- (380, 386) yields 184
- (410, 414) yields 259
